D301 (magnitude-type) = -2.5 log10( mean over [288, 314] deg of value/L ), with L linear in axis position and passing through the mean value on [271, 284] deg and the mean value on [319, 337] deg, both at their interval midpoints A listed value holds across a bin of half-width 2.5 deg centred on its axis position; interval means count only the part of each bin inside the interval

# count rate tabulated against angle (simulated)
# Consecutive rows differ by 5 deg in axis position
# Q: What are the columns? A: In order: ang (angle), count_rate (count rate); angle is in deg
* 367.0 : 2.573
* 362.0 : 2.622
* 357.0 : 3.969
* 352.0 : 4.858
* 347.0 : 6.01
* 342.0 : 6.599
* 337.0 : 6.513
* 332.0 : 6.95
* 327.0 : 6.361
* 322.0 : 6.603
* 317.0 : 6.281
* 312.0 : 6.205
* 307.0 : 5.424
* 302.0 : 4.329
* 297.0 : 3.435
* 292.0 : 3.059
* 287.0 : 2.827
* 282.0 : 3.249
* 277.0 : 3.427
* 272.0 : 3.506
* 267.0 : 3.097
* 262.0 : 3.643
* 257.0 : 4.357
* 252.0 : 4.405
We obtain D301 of 0.14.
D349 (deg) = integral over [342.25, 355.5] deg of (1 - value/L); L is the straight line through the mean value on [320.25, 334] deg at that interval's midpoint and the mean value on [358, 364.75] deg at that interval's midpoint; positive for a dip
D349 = -3.77 deg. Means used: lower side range 6.63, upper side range 2.92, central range 5.52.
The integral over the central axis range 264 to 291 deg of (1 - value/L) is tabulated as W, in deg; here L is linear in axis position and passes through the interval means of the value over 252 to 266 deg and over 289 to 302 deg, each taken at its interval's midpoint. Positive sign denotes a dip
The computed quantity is 3.5 deg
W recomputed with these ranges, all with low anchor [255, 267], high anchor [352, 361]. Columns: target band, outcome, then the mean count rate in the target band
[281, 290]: 2.0 deg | 3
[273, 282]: 1.0 deg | 3.39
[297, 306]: -0.9 deg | 4.26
